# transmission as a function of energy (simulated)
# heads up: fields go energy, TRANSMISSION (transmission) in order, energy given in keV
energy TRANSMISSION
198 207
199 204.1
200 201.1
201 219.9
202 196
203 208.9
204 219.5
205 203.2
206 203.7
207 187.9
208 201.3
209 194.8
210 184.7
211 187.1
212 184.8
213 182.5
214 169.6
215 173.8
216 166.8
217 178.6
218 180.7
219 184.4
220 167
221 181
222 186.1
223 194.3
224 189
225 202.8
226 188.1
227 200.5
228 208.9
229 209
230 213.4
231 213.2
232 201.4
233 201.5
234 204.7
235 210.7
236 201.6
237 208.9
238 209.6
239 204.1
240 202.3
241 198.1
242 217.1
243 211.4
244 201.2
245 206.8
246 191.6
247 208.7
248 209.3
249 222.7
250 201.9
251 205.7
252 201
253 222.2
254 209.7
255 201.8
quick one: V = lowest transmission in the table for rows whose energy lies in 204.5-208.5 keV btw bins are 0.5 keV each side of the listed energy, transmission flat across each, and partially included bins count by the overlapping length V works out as 187.9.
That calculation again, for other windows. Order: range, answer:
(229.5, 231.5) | 213.2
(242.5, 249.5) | 191.6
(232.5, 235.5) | 201.5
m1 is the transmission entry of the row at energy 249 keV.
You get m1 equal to 222.7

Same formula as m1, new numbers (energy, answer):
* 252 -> 201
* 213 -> 182.5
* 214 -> 169.6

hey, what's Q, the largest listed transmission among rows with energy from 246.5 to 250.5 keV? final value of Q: 222.7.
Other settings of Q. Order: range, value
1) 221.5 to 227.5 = 202.8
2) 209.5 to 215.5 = 187.1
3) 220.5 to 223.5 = 194.3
